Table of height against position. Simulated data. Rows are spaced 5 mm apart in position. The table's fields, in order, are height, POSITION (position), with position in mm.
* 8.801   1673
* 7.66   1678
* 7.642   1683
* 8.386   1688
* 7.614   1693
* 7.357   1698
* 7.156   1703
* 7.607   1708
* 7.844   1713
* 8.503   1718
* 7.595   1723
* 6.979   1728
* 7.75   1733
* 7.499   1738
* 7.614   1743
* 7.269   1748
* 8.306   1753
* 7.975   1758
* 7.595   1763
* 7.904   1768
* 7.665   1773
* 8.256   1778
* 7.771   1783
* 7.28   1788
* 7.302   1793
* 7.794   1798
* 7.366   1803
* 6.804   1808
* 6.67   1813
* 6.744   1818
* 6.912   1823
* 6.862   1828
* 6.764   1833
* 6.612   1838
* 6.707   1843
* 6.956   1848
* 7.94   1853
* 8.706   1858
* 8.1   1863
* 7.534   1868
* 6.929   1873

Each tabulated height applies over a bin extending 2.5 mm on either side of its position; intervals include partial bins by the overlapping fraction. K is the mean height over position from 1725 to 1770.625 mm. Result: 7.65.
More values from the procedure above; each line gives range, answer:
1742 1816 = 7.56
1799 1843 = 6.87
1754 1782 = 7.9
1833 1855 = 7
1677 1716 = 7.67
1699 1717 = 7.6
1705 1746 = 7.66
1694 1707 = 7.34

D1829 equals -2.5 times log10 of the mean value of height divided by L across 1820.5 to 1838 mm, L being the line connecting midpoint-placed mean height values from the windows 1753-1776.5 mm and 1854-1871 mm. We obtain 0.17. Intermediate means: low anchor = 7.86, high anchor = 8.06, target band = 6.81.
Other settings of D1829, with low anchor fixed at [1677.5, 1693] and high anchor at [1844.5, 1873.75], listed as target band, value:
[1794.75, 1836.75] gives 0.11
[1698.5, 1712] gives 0.06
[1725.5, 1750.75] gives 0.06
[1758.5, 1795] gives 0.01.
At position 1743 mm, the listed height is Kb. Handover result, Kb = 7.614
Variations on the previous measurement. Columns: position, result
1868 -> 7.534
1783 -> 7.771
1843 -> 6.707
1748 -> 7.269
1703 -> 7.156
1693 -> 7.614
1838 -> 6.612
